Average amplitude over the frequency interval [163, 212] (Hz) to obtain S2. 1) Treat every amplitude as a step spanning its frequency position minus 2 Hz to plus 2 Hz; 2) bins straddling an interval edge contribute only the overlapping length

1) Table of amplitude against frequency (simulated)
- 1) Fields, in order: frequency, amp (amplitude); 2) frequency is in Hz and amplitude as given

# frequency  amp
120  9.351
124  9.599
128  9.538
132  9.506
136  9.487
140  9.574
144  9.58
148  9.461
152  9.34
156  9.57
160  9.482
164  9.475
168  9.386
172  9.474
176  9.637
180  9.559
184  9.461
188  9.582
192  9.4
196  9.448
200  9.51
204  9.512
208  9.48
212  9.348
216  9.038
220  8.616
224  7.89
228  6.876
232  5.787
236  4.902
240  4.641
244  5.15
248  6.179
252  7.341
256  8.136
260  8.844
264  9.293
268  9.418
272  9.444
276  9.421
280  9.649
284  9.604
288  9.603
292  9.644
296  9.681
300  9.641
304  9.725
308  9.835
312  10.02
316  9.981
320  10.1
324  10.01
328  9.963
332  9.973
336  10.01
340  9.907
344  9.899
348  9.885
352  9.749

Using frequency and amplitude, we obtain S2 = 9.49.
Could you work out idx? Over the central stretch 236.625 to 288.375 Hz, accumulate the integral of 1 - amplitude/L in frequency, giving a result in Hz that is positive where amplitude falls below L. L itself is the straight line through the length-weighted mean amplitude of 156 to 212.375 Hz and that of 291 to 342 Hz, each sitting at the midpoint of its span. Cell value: 8.8 Hz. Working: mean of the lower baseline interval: 9.49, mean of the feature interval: 8.08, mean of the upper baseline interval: 9.89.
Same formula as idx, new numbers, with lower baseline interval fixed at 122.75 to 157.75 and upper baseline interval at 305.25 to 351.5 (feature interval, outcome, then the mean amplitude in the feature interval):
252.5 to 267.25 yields 1.7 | 8.67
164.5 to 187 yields 0.2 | 9.5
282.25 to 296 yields 0.3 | 9.63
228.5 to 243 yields 6.6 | 5.3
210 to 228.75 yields 2.4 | 8.45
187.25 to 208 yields 0.4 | 9.48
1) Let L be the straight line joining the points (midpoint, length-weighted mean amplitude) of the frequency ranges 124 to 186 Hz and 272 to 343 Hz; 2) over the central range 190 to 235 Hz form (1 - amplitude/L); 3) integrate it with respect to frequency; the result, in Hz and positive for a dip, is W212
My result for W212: 5.0 Hz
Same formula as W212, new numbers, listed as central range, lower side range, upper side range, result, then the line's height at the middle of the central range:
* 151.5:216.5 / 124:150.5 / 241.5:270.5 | -4.79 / 8.82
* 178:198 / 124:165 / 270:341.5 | 0.19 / 9.58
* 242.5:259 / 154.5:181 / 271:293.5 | 4.62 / 9.55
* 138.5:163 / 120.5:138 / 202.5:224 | -0.25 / 9.4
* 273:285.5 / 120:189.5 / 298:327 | 0.35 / 9.82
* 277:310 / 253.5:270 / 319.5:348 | -1.10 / 9.36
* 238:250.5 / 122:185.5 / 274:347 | 5.53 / 9.69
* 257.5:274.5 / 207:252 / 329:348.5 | -2.57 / 8.01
